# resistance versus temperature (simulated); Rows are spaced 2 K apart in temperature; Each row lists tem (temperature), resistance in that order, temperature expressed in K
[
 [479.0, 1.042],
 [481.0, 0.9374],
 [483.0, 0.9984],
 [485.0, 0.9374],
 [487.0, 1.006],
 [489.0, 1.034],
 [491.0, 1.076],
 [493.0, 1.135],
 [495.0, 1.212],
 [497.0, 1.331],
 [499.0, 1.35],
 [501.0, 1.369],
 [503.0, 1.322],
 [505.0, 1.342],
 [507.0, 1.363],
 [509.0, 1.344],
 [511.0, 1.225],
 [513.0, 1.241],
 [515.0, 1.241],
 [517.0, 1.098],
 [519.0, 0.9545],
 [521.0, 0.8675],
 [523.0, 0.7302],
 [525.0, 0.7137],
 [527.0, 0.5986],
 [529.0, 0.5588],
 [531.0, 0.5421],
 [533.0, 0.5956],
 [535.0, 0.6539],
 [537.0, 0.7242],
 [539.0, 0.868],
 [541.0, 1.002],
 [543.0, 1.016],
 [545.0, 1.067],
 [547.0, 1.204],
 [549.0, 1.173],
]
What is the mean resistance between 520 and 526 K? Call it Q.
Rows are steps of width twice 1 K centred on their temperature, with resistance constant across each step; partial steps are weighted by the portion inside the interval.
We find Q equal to 0.77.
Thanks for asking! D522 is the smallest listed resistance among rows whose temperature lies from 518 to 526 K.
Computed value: 0.7137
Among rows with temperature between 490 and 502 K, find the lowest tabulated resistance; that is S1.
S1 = 1.076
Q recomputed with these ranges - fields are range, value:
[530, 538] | 0.629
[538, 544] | 0.962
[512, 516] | 1.24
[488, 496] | 1.11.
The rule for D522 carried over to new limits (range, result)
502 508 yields 1.322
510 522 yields 0.8675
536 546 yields 0.7242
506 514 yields 1.225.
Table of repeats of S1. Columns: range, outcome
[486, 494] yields 1.006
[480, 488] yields 0.9374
